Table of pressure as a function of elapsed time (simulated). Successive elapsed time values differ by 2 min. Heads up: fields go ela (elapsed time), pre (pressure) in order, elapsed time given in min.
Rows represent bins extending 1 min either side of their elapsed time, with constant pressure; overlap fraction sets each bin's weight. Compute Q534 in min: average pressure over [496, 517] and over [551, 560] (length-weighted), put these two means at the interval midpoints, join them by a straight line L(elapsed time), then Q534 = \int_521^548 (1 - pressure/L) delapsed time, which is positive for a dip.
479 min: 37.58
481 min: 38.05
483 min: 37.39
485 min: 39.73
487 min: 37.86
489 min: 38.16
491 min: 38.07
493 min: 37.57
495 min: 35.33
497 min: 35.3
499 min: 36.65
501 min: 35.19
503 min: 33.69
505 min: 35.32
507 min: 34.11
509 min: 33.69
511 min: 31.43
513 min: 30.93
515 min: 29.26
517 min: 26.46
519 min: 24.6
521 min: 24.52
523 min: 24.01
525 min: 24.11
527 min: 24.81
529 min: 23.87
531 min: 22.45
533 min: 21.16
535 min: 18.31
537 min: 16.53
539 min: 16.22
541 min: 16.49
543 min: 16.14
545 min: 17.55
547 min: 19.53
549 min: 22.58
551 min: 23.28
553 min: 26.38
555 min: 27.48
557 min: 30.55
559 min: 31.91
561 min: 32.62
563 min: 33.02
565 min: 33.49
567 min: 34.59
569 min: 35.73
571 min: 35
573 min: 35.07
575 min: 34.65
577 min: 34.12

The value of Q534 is 9.1 min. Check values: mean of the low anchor 33.2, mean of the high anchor 28.4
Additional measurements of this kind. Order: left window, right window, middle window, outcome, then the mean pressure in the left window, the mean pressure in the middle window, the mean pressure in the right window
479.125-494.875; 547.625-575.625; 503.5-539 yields 9.02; 37.9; 26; 31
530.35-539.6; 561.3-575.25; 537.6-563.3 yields 2.70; 18.9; 23.8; 34.4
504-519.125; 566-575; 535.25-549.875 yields 6.76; 31.1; 17.8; 35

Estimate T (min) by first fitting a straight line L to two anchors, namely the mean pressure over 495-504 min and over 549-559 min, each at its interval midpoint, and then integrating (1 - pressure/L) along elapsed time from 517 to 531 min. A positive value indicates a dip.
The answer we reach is 3.2 min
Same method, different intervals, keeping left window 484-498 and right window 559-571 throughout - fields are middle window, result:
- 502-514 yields 1.1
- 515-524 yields 2.7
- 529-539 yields 4.4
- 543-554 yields 4.2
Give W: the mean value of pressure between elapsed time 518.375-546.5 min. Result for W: 20.7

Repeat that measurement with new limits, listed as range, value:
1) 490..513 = 34.9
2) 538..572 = 26.6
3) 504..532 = 27.8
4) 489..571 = 28.1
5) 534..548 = 17.3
